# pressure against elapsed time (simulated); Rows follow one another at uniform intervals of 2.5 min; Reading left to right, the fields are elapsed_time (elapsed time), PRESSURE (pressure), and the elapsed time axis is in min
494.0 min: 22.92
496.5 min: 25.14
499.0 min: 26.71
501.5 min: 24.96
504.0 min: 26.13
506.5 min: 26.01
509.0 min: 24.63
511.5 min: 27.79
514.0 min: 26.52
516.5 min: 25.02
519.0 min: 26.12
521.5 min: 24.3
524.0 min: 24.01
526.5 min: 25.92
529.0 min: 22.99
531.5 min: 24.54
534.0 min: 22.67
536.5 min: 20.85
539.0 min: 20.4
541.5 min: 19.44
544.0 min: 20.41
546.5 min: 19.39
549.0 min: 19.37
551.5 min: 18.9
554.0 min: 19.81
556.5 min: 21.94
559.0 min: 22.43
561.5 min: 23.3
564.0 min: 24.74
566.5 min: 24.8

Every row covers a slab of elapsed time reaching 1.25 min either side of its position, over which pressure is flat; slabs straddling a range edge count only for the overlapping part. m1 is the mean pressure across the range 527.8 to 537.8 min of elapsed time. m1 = 22.7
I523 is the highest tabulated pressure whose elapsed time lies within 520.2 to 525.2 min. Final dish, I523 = 24.3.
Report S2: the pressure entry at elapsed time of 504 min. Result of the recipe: 26.13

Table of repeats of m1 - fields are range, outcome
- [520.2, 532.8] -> 24.4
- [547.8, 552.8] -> 19.1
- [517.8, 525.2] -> 24.8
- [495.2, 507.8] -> 25.8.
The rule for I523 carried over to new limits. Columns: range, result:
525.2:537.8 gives 25.92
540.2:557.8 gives 21.94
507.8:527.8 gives 27.79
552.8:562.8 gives 23.3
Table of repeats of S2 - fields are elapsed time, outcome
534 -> 22.67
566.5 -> 24.8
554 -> 19.81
